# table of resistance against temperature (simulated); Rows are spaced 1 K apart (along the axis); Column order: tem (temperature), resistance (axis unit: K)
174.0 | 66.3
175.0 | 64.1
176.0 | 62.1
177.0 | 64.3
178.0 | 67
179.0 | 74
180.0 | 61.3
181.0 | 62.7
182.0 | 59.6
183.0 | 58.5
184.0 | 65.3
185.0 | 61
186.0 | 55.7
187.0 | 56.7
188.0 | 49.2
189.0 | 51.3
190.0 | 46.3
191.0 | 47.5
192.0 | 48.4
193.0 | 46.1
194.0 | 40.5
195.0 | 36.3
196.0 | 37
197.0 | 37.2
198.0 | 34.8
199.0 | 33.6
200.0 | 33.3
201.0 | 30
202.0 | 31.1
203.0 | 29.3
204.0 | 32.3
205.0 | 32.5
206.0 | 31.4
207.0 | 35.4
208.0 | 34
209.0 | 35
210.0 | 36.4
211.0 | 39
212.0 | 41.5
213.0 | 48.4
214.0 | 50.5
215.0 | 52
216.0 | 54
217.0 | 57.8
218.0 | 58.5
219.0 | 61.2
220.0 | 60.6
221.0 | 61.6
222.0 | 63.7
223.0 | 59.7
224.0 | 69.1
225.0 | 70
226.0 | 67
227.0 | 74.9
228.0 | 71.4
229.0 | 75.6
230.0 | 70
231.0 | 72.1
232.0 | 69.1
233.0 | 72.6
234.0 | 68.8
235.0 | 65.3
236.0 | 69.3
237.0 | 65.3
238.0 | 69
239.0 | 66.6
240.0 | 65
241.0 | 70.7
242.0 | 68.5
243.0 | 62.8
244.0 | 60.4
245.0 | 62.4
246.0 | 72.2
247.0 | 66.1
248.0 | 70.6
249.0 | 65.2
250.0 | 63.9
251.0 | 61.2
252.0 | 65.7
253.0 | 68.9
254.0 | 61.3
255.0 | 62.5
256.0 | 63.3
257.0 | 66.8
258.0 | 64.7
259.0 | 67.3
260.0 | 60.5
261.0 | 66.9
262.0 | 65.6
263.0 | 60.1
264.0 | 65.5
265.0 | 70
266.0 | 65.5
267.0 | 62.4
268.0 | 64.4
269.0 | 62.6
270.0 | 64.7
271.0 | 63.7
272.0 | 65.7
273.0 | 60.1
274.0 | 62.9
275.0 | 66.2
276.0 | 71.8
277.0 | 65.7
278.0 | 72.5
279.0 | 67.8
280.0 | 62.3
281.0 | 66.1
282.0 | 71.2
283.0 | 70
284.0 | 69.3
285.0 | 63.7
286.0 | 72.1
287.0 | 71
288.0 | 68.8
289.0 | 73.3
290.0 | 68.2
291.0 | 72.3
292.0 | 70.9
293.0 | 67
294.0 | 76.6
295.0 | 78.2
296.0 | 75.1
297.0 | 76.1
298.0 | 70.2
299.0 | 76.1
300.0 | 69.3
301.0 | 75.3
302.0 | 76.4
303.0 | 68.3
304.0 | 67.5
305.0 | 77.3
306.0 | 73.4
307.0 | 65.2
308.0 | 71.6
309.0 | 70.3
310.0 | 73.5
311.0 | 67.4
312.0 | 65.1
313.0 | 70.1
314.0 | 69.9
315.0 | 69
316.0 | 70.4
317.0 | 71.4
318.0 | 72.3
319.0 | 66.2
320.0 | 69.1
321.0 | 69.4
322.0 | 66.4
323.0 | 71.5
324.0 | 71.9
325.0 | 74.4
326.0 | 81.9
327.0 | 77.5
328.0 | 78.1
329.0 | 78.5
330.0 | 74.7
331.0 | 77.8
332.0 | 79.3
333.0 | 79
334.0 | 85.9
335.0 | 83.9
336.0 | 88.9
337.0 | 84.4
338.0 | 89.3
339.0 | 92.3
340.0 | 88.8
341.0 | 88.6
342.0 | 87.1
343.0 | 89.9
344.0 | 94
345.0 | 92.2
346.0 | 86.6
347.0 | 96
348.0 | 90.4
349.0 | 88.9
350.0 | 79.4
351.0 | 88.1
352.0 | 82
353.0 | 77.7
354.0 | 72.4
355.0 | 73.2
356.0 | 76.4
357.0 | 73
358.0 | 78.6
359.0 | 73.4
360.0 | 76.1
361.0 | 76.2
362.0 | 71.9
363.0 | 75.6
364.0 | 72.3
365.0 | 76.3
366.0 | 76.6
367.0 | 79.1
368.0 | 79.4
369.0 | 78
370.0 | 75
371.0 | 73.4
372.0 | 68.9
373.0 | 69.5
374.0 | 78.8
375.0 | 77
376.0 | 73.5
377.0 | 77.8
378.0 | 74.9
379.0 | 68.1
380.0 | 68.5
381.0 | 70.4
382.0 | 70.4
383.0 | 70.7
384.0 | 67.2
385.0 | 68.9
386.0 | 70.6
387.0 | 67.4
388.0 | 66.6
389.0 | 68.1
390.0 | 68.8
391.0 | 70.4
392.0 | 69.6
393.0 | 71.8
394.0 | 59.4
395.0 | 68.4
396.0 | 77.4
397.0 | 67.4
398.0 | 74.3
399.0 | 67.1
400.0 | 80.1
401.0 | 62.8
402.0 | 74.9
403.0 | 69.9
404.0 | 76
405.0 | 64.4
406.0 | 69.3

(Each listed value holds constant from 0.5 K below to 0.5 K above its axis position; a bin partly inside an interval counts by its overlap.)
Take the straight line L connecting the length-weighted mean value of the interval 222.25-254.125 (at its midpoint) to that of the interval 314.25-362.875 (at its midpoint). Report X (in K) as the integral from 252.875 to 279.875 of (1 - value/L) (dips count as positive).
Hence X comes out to 2.2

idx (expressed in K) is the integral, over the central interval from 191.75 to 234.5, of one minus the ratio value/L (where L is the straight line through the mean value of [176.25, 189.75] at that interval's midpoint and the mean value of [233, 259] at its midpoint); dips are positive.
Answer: 8.76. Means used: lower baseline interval 60.3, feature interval 50.3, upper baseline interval 66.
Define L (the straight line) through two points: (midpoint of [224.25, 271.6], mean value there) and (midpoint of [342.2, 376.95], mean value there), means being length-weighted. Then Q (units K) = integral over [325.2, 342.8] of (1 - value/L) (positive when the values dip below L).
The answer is -1.6 K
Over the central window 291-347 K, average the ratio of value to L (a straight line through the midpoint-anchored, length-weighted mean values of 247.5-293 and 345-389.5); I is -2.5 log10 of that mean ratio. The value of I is -0.08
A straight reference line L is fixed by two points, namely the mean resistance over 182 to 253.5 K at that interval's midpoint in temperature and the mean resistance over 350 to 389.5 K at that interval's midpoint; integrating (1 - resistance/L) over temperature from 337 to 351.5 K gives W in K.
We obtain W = -3.8 K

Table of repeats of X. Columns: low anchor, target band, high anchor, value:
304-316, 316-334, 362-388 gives -0.9 K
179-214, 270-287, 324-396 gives -1.7 K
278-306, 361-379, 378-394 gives -1.5 K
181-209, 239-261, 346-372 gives -4.2 K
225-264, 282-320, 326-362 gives 2.4 K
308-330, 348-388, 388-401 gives -2.5 K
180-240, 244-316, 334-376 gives -1.8 K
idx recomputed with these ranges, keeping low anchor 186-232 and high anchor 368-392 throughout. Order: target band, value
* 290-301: -2.3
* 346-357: -2.3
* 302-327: -3.1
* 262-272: -1.3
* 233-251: -4.4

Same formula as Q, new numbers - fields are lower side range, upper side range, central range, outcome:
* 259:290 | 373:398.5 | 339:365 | -4.8 K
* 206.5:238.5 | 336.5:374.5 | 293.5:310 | -0.2 K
